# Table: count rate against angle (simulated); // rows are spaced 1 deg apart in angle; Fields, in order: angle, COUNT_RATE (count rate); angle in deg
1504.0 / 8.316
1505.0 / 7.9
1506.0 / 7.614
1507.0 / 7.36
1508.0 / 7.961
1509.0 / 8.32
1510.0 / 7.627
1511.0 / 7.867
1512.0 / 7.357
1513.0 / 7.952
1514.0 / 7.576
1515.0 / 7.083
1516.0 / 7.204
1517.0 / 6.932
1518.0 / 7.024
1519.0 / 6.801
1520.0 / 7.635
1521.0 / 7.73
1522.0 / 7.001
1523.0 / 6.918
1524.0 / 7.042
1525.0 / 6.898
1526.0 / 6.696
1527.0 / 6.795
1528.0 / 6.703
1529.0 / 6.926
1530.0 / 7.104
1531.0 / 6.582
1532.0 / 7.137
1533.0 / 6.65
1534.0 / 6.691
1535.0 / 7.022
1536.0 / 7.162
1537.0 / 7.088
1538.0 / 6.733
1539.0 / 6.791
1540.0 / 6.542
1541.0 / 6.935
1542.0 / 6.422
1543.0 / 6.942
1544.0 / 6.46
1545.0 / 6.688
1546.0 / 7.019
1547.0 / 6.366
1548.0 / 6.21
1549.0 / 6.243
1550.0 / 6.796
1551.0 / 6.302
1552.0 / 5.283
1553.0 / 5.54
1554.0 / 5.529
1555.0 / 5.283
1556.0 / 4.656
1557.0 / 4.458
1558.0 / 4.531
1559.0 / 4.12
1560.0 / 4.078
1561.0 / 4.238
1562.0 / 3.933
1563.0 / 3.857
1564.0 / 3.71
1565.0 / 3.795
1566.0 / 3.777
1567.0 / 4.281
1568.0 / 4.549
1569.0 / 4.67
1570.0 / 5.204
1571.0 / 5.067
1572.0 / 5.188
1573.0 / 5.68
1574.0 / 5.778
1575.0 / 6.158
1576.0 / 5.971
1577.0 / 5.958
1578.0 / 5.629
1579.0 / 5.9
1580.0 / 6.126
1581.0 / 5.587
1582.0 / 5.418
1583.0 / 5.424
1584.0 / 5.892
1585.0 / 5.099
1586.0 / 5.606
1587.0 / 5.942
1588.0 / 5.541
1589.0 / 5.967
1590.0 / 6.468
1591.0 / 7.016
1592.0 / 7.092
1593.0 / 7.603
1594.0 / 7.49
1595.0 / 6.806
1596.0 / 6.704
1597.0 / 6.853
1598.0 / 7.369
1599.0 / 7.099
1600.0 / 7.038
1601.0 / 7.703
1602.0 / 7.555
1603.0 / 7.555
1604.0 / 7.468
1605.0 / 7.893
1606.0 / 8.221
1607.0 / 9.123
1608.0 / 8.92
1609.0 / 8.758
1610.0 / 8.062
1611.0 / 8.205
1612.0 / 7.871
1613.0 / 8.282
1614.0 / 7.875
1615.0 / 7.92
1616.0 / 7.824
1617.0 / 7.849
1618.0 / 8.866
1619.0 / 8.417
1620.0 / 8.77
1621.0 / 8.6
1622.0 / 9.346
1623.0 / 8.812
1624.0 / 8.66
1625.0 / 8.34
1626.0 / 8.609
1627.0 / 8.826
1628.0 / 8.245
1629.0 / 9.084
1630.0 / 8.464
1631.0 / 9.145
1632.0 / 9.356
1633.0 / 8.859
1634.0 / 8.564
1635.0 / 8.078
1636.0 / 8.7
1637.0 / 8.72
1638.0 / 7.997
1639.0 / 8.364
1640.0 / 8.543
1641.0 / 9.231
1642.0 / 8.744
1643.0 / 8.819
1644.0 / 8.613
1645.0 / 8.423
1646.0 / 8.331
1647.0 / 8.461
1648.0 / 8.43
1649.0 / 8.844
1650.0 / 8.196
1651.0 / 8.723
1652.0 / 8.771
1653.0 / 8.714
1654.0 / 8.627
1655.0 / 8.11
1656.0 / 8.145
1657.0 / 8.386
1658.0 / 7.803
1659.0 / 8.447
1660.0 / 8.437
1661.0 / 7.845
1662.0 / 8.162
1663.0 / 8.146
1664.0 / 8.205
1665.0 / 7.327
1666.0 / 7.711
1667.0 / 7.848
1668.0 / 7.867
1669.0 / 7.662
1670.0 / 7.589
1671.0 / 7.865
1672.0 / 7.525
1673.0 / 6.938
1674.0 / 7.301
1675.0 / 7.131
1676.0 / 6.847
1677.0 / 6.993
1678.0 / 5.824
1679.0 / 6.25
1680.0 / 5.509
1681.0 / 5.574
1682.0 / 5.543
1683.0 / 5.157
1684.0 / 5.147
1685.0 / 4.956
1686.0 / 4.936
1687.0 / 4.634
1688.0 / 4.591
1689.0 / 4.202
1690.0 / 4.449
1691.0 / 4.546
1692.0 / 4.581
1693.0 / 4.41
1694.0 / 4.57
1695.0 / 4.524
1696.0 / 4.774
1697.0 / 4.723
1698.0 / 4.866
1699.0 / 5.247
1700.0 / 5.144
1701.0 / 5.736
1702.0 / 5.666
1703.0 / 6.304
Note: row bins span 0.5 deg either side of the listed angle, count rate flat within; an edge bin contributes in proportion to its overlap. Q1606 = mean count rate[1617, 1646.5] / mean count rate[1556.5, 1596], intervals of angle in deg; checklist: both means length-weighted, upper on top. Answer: 1.6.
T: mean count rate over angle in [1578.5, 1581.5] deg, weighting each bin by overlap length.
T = 5.87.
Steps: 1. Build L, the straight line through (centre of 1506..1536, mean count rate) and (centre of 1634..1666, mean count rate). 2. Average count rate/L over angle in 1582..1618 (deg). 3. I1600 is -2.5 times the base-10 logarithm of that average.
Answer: 0.10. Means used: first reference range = 7.2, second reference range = 8.39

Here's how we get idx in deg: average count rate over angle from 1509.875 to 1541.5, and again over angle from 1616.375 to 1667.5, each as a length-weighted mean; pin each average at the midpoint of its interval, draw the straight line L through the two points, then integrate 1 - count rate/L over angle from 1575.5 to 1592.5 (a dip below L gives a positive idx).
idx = 4.1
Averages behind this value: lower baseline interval 7.06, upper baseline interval 8.48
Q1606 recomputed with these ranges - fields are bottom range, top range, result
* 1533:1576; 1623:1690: 1.38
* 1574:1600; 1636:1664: 1.35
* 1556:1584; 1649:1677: 1.61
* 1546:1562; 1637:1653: 1.61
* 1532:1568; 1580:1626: 1.31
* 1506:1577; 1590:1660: 1.33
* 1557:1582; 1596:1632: 1.67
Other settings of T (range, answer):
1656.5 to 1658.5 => 8.09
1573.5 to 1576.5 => 5.97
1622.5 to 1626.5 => 8.61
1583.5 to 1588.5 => 5.62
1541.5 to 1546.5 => 6.71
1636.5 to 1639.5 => 8.36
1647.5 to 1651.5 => 8.55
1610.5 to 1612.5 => 8.04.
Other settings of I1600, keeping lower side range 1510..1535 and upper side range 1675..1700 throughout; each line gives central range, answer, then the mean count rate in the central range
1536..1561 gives 0.147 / 5.95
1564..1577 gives 0.291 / 5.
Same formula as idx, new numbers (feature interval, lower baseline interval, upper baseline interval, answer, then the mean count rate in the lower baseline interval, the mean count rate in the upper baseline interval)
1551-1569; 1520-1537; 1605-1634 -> 7.2 deg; 6.97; 8.54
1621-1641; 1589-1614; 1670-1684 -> -4.2 deg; 7.6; 6.49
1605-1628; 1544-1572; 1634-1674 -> -4.8 deg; 5.07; 8.23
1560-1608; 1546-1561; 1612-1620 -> 5.6 deg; 5.4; 8.17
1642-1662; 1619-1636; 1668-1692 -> -2.7 deg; 8.72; 5.97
